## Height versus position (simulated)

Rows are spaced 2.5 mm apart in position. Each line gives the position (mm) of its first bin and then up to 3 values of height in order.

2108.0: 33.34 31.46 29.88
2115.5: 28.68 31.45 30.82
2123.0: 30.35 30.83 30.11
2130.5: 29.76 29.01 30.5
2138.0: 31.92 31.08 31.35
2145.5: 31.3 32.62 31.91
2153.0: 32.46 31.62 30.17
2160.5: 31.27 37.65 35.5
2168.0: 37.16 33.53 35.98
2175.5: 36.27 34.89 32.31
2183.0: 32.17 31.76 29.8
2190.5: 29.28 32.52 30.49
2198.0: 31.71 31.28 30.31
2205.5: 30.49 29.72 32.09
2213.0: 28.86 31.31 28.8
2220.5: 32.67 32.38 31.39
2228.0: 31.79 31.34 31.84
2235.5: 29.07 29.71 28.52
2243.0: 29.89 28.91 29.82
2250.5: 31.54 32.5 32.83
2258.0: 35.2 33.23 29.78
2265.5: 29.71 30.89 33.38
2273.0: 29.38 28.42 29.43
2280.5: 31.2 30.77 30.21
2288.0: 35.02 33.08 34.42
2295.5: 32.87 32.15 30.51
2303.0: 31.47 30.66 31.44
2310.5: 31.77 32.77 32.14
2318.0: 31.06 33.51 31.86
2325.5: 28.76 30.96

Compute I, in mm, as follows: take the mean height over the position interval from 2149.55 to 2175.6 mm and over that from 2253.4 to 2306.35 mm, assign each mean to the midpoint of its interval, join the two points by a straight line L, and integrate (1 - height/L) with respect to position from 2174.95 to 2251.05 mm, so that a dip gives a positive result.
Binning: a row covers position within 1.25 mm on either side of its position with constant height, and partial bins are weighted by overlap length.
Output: 4.4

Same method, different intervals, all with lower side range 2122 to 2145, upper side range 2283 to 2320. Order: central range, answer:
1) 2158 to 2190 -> -2.9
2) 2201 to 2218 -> 0.5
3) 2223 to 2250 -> 1.0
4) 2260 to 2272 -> 0.2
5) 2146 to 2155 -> -0.4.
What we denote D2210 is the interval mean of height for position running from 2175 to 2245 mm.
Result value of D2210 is 31.1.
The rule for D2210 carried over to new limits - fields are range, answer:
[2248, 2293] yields 31.6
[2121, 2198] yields 32.2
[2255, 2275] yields 31.6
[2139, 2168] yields 32.6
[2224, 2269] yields 31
